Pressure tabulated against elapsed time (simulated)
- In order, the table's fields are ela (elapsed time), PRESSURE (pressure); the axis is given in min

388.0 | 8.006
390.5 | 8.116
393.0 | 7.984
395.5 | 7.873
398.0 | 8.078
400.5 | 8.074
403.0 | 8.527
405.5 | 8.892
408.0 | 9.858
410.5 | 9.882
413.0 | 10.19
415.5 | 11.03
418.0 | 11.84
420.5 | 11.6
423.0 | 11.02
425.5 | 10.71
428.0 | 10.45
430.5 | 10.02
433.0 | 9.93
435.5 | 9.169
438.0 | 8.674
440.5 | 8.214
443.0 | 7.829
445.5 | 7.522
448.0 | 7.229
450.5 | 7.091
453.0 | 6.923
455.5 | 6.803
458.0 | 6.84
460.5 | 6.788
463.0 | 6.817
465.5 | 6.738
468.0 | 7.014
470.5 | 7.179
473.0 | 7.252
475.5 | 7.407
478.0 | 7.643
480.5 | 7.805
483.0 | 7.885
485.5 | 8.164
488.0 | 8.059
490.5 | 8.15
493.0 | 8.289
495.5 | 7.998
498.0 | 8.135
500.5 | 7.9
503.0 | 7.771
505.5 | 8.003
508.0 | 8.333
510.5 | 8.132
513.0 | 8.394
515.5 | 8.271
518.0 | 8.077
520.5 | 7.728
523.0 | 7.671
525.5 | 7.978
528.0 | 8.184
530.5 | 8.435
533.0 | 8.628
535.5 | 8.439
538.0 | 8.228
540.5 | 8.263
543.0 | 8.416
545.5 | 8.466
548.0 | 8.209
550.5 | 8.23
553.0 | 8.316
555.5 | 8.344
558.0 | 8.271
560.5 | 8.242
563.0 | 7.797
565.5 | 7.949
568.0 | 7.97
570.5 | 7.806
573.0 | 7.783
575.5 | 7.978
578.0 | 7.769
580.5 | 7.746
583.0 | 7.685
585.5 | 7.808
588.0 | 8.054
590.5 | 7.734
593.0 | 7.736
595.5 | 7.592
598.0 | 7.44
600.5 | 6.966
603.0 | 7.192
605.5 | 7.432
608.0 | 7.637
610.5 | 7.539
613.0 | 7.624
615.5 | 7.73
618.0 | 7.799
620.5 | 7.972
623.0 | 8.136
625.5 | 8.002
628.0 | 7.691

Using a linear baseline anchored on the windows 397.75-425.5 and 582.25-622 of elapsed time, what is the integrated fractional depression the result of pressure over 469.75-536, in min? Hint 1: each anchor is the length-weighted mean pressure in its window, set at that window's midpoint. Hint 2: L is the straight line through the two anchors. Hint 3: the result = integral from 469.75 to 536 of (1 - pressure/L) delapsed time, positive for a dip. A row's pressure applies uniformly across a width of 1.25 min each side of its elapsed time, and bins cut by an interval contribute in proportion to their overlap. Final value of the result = 6.4 min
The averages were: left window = 10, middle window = 8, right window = 7.62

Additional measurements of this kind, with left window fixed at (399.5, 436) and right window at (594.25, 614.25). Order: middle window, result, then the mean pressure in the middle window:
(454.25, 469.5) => 4.24 min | 6.84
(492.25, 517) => 2.07 min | 8.12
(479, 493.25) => 1.70 min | 8.04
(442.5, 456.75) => 3.62 min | 7.2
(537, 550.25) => -0.02 min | 8.31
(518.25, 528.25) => 0.83 min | 7.88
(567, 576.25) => 0.02 min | 7.88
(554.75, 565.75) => -0.09 min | 8.13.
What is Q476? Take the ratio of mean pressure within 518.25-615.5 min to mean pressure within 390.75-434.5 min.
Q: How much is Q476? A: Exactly 0.82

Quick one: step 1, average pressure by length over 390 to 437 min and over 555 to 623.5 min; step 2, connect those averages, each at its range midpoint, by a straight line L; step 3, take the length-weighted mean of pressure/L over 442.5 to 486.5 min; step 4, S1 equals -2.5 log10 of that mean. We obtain 0.25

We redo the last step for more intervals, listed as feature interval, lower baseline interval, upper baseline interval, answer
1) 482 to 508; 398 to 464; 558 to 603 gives 0.05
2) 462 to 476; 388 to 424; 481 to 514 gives 0.20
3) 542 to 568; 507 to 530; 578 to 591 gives -0.04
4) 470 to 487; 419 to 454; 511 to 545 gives 0.14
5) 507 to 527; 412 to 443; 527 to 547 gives 0.08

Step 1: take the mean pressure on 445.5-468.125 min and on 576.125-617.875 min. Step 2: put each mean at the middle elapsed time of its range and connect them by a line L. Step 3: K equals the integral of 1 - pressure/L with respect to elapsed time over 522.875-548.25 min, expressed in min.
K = -3.37 min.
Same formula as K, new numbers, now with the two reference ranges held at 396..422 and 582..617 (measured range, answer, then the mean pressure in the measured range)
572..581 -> 0.0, 7.83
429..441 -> 0.2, 9.29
